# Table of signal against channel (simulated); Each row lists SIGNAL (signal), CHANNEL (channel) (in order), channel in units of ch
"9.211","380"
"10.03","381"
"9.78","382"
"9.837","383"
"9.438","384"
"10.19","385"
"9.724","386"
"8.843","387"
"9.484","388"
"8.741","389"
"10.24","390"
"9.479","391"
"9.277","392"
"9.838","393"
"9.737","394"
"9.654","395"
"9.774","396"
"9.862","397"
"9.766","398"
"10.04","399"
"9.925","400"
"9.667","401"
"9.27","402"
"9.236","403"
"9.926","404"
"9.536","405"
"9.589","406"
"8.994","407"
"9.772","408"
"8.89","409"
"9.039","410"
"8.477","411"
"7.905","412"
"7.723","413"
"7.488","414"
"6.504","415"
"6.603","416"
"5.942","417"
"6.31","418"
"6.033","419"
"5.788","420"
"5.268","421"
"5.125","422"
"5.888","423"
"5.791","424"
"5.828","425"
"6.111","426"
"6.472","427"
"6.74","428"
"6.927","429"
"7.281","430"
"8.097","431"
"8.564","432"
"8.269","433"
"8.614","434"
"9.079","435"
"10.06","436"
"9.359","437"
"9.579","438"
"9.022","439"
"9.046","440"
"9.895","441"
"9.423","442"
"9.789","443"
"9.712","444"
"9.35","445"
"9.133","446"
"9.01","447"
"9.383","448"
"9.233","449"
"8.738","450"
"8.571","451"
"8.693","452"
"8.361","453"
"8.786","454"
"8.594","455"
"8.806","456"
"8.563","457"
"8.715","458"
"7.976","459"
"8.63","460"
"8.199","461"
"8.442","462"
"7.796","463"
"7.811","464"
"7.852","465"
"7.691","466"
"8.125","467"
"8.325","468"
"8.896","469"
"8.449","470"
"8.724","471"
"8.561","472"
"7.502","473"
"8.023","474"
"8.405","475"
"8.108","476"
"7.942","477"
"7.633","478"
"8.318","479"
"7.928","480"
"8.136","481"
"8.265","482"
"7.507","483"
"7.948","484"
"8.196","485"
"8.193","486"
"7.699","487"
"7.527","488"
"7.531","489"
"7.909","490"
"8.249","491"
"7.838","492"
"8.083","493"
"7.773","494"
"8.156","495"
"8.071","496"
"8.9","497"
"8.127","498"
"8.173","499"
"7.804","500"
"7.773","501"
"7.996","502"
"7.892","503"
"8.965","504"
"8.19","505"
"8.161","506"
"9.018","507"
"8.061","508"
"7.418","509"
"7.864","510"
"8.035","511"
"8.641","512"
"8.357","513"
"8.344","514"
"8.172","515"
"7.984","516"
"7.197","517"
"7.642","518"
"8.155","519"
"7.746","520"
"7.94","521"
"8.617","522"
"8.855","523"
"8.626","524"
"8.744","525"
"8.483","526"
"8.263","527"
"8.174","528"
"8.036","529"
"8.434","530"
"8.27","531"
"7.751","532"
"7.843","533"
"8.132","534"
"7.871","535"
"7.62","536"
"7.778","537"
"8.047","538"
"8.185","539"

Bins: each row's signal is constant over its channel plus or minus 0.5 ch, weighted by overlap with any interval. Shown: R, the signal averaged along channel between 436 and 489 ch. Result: 8.52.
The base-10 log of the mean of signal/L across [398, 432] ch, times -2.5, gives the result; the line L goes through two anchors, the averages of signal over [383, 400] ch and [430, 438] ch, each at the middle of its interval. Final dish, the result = 0.196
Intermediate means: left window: 9.65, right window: 8.81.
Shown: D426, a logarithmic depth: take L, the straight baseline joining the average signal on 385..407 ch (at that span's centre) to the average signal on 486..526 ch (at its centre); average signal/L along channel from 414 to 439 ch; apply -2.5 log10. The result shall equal 0.27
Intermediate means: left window 9.6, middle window 7.14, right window 8.11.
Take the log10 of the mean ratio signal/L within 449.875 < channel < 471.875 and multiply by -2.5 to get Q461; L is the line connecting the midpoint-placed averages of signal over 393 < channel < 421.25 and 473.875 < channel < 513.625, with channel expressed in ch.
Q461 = -0.02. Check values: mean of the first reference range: 8.51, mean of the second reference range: 8.07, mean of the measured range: 8.39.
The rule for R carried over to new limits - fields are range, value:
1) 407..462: 8.07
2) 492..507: 8.17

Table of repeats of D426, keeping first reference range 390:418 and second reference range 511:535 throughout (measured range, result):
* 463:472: 0.04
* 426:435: 0.15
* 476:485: 0.06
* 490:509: 0.02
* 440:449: -0.09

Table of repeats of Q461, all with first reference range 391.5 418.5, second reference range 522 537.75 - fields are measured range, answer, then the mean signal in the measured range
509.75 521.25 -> 0.035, 8.01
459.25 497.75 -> 0.050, 8.09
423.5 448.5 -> 0.033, 8.42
